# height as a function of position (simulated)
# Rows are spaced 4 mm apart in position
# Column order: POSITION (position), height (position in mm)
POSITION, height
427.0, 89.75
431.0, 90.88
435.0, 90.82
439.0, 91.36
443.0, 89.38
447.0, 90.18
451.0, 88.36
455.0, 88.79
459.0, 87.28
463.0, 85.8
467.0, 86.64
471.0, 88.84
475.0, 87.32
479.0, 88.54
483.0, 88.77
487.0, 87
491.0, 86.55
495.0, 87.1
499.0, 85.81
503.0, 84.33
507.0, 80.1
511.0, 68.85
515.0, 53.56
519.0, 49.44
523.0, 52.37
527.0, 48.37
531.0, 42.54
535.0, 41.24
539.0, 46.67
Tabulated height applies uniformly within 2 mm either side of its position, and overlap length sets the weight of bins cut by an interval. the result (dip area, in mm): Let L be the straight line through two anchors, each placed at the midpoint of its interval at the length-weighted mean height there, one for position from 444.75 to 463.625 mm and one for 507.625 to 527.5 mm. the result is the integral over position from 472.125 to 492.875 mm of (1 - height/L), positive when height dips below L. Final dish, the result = -3.8 mm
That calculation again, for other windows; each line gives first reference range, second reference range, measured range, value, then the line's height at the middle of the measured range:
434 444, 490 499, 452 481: 0.33 mm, 88.6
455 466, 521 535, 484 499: -4.05 mm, 68.5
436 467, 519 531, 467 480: -1.91 mm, 76.8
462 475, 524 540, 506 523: -1.10 mm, 56.7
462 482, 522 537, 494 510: -4.25 mm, 65.7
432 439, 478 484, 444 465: 0.44 mm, 90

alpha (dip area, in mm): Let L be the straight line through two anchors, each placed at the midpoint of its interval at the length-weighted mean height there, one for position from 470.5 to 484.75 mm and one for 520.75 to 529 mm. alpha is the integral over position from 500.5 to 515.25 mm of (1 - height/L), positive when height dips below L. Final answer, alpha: -2.3 mm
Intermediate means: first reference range 88.3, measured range 74.3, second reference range 50.3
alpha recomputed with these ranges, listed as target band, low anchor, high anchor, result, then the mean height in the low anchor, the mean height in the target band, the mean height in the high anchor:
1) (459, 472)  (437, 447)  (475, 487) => 0.3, 90.3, 87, 88.2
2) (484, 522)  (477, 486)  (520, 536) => -3.3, 88.5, 75.6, 46.6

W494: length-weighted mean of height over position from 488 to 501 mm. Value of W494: 86.5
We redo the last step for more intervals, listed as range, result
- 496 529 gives 66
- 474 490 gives 87.9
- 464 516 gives 83.2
